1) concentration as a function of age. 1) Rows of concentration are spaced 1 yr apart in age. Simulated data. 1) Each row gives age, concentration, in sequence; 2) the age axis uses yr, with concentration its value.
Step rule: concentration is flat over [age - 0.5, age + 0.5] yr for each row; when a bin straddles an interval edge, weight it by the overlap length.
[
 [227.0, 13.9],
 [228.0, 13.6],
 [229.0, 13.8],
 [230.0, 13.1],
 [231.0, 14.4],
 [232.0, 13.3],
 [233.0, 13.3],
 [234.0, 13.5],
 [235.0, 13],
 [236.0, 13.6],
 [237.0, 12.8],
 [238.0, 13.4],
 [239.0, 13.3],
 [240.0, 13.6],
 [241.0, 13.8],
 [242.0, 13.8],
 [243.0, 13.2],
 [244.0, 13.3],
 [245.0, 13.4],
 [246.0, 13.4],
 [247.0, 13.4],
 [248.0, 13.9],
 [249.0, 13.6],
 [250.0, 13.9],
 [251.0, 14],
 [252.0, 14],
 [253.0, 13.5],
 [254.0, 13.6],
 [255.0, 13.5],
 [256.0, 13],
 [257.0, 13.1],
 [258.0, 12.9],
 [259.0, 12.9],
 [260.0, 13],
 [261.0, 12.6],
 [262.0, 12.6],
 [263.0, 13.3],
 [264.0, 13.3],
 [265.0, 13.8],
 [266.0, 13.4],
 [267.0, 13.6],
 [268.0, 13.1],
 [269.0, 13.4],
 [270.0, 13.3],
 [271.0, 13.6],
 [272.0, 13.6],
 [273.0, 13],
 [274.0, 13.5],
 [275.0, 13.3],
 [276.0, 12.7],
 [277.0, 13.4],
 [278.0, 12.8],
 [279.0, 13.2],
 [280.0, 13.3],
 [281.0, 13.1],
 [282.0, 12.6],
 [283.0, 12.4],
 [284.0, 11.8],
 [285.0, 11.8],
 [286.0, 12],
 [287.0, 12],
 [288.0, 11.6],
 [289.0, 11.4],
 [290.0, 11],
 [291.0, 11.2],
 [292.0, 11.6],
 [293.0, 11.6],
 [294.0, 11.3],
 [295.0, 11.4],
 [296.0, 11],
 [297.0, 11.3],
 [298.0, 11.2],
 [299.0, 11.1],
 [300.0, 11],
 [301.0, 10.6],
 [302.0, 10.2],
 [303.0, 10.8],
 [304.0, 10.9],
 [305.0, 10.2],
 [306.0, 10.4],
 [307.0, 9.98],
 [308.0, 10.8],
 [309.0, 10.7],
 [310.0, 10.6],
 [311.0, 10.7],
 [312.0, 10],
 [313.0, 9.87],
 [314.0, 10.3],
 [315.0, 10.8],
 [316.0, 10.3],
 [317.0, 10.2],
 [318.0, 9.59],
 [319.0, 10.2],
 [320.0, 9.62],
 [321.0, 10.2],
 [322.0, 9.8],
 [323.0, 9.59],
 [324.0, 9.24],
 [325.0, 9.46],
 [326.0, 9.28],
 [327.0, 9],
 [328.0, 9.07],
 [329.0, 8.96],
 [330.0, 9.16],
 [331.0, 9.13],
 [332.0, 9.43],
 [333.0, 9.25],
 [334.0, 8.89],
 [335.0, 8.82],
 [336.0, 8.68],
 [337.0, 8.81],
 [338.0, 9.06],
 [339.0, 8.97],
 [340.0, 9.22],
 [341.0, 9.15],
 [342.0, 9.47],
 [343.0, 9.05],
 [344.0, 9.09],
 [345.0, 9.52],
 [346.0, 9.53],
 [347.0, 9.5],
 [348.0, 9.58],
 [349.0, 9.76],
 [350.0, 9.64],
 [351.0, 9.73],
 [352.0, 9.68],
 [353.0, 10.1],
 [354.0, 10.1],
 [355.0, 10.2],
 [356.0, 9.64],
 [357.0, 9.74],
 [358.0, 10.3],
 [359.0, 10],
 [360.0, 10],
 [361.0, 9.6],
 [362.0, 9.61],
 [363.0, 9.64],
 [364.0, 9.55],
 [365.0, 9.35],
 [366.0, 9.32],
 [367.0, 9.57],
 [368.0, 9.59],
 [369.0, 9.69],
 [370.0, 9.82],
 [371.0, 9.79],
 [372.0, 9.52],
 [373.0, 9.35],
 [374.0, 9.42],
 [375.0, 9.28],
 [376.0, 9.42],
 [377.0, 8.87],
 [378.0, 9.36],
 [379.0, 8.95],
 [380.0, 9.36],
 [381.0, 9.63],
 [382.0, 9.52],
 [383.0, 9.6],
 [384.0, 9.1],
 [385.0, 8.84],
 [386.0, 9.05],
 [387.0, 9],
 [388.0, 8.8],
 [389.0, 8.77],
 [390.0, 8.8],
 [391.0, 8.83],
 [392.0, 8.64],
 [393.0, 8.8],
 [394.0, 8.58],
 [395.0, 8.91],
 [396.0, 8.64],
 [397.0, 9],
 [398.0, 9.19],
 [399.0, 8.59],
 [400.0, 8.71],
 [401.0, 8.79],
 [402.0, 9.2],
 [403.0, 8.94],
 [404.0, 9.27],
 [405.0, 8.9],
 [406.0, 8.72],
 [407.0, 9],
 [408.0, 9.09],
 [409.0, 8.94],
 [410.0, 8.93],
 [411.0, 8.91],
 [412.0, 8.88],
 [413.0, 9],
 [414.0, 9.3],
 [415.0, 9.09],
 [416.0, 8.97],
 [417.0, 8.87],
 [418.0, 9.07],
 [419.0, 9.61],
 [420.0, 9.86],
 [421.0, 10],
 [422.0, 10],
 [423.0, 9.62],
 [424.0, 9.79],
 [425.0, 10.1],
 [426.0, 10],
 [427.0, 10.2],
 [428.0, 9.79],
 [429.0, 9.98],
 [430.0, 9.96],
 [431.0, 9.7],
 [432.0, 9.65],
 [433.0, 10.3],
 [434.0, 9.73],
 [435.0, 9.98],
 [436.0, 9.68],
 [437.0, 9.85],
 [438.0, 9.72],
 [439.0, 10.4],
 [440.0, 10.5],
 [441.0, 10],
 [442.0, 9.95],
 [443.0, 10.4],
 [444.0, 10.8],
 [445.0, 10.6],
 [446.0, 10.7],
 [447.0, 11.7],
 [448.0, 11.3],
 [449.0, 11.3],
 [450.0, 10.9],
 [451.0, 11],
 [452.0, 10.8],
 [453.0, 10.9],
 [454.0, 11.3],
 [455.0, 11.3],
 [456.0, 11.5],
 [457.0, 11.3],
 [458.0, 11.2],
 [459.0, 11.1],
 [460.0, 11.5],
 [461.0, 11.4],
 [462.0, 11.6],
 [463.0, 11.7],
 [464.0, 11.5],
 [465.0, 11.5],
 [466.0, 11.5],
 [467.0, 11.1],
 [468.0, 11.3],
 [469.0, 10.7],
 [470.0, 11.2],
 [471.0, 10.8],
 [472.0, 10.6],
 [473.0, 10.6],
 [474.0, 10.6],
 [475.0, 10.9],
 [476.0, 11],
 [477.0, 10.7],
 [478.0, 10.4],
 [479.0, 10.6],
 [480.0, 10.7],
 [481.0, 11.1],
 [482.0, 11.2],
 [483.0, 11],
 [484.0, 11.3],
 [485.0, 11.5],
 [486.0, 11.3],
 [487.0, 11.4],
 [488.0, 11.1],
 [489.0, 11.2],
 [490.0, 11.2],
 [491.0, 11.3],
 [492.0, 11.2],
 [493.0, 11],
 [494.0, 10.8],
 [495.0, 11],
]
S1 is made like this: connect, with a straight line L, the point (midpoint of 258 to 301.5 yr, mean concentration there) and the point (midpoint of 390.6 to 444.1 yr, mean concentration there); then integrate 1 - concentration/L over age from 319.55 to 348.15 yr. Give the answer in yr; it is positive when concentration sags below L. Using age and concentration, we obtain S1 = 5.0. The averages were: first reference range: 12.4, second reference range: 9.42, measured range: 9.26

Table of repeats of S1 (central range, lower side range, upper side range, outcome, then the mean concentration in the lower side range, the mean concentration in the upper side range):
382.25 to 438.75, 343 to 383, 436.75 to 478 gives 5.5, 9.59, 10.9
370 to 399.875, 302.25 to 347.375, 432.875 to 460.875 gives 3.2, 9.68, 10.7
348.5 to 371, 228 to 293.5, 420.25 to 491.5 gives 4.0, 13.1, 10.7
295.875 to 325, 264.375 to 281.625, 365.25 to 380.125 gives 3.6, 13.3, 9.42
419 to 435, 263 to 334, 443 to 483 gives 1.7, 11.2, 11.1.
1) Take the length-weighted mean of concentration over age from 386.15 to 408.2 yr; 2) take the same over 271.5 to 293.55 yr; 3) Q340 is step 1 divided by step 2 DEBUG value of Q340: 0.72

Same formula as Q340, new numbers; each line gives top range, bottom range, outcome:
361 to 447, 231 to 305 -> 0.74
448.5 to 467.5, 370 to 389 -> 1.22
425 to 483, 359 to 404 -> 1.16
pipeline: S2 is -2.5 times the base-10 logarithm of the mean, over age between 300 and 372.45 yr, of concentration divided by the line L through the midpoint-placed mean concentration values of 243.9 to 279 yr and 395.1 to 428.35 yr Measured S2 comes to 0.16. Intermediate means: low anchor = 13.3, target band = 9.73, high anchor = 9.24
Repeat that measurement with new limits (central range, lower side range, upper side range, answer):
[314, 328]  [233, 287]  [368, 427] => 0.169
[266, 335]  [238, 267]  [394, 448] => 0.115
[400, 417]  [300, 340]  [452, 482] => 0.177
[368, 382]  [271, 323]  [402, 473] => 0.140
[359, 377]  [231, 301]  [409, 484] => 0.200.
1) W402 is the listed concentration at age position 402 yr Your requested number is 9.2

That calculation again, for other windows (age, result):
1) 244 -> 13.3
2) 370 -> 9.82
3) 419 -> 9.61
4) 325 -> 9.46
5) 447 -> 11.7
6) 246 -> 13.4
